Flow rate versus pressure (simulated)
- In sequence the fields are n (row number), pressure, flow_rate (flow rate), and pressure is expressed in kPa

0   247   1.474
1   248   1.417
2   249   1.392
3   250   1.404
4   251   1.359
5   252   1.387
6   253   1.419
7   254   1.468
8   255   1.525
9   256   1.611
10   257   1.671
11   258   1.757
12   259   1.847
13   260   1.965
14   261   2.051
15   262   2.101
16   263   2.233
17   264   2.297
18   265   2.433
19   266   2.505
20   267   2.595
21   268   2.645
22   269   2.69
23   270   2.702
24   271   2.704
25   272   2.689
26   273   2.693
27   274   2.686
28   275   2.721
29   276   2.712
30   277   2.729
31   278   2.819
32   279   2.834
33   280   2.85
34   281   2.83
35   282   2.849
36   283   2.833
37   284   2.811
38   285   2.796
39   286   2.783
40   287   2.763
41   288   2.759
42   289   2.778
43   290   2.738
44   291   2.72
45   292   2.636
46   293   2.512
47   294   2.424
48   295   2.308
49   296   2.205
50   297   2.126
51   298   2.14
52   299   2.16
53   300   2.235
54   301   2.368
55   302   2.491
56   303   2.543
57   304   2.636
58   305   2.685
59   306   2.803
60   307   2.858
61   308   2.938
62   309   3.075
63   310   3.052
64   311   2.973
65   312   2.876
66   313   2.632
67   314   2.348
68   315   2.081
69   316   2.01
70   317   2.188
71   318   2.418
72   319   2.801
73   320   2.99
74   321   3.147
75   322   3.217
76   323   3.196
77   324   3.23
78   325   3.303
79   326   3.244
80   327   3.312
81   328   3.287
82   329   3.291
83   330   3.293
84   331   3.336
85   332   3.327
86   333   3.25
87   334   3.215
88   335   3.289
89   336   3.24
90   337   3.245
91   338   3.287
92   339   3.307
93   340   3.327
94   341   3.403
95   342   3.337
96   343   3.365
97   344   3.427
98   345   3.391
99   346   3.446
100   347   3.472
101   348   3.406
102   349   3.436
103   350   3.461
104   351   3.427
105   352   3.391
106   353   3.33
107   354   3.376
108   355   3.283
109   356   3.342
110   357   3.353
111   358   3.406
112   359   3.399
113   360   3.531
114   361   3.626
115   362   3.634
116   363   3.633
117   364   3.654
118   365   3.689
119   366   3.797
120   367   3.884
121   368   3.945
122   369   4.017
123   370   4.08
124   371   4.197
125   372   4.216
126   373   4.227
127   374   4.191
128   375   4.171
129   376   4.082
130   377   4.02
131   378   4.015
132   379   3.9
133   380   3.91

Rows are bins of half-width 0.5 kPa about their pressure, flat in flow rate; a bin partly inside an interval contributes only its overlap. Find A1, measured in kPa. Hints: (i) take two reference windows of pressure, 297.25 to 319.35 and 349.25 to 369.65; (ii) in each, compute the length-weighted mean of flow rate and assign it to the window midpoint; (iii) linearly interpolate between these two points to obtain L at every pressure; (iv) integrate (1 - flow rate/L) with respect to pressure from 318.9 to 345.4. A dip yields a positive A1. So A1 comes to -2.2 kPa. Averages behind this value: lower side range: 2.55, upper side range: 3.56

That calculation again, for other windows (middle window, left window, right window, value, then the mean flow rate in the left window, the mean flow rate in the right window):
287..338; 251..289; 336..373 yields 3.01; 2.39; 3.55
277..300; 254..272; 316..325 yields -1.23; 2.19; 2.87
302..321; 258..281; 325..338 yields 2.25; 2.51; 3.28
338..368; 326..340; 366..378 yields 1.76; 3.28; 4.08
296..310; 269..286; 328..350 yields 2.13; 2.76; 3.34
